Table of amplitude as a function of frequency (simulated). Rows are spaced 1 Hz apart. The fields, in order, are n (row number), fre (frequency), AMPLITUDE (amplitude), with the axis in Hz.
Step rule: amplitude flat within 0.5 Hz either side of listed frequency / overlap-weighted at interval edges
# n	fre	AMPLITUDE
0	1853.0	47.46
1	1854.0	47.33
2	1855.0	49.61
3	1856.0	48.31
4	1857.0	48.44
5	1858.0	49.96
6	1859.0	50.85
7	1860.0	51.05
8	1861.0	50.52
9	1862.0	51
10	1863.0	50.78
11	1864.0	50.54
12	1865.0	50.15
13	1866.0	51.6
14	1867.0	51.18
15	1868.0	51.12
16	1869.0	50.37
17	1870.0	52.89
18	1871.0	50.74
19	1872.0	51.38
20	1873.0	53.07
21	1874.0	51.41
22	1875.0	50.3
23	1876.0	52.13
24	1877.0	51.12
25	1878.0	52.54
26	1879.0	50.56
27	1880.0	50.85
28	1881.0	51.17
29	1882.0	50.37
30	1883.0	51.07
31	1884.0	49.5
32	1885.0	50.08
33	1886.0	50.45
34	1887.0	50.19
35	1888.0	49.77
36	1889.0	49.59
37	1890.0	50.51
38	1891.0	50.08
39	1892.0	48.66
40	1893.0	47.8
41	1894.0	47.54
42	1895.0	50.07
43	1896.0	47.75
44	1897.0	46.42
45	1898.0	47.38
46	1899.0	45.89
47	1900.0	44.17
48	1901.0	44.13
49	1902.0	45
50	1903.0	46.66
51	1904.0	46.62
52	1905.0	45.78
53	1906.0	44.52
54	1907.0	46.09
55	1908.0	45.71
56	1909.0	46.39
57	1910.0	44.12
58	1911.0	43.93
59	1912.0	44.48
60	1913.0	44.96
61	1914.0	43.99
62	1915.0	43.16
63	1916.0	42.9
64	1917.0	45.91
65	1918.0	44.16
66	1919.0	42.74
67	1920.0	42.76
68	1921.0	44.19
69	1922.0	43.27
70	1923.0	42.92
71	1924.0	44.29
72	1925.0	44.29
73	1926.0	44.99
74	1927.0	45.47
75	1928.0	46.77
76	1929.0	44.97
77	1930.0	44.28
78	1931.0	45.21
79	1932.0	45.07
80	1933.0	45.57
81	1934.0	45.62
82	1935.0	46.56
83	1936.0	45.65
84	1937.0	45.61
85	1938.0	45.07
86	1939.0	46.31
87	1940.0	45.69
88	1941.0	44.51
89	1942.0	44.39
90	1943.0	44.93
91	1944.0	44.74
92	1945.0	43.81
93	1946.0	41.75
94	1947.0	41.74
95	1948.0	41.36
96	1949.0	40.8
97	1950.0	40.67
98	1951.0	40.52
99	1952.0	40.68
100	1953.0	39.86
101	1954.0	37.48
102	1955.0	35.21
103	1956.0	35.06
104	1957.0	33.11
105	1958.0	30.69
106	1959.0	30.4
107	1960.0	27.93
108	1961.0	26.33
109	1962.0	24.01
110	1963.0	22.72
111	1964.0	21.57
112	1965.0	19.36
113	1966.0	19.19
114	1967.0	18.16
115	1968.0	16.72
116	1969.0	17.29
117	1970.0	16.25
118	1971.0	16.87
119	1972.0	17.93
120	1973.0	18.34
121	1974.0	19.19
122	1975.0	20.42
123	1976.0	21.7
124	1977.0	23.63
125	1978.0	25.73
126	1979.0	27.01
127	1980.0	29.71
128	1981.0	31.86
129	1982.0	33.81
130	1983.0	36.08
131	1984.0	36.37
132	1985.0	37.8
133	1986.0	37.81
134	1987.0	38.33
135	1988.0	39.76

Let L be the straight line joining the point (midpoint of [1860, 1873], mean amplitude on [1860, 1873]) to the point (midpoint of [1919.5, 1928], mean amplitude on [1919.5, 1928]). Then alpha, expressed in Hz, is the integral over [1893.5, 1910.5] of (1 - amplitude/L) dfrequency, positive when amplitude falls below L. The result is 0.2 Hz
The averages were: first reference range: 51.1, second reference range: 44.2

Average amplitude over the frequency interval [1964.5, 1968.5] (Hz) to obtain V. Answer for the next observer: 18.4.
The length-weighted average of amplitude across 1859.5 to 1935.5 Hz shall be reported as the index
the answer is 47.6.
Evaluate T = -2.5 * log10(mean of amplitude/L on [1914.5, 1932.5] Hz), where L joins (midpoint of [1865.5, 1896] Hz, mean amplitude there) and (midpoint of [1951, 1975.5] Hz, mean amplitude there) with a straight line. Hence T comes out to -0.18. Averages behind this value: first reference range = 50.6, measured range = 44.3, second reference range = 25.5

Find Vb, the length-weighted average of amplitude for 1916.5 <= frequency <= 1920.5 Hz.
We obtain 43.9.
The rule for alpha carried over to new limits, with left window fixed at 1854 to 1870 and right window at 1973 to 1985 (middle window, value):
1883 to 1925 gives -4.0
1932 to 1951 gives -4.9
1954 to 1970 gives 3.1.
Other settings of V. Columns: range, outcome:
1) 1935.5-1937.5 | 45.6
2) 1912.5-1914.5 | 44.5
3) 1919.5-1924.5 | 43.5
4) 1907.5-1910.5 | 45.4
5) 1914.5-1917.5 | 44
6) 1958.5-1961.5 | 28.2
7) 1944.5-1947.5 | 42.4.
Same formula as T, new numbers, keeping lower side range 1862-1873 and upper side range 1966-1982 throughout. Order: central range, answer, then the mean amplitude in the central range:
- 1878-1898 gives -0.09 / 49.6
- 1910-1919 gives -0.16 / 44.1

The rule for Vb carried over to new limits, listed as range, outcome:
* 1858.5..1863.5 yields 50.8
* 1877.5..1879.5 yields 51.5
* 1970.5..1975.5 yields 18.6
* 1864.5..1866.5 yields 50.9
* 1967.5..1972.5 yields 17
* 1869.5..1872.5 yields 51.7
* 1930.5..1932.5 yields 45.1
